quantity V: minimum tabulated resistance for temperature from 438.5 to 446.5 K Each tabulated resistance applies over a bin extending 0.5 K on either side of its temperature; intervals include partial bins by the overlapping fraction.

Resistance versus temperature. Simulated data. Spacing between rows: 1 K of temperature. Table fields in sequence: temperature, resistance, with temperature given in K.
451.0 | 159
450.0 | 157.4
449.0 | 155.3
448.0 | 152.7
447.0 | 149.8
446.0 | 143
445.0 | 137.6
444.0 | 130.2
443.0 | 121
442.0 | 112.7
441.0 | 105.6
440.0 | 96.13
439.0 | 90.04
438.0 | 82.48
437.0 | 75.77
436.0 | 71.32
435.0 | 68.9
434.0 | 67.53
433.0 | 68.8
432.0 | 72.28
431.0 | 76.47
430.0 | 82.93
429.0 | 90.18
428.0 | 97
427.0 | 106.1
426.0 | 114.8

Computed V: 90.04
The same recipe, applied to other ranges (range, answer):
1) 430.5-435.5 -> 67.53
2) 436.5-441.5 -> 75.77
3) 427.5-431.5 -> 76.47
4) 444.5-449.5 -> 137.6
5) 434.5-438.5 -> 68.9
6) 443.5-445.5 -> 130.2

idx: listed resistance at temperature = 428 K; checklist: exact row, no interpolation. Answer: 97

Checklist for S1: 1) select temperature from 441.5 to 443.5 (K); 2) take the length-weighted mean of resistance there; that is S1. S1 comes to 117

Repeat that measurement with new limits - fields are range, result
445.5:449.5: 150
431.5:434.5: 69.5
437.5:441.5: 93.6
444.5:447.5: 143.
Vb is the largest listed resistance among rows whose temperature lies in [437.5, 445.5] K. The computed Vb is 137.6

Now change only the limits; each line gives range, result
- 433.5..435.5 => 68.9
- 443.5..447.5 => 149.8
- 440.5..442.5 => 112.7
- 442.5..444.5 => 130.2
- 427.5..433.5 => 97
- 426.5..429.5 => 106.1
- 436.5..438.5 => 82.48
